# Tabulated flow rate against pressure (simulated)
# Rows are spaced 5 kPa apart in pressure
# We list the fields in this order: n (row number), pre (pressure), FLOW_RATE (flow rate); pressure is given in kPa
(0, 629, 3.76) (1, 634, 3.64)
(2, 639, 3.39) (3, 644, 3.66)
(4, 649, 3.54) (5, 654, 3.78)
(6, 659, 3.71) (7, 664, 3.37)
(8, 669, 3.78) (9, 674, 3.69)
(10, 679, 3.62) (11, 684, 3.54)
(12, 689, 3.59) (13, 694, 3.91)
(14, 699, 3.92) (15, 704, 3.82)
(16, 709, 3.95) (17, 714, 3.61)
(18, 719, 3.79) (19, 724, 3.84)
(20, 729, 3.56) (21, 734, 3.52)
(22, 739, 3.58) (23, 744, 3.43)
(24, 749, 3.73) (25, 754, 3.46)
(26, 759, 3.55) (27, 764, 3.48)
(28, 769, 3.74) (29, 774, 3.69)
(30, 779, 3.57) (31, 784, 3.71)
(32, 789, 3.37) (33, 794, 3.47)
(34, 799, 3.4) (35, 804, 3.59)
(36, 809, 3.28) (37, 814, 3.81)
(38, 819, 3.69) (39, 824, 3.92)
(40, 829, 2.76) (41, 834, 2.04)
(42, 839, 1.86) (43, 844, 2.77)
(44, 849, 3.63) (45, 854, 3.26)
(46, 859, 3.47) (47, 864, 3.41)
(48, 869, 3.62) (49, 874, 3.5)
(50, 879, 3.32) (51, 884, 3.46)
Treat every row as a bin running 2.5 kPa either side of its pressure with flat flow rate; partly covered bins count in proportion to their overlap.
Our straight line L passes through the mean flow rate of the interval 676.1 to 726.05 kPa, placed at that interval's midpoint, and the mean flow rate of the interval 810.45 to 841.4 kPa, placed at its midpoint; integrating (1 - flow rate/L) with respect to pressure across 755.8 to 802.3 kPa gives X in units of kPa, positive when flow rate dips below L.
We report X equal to -3.6 kPa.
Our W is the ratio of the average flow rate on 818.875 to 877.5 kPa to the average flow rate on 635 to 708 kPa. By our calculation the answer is 0.9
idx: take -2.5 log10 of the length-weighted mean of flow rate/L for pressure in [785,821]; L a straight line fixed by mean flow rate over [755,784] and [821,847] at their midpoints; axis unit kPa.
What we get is -0.13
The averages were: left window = 3.61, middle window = 3.52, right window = 2.71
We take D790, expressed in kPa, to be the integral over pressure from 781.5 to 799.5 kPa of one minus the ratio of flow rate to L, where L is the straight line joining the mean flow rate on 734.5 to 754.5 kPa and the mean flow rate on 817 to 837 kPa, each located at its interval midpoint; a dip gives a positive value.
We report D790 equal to -1.2 kPa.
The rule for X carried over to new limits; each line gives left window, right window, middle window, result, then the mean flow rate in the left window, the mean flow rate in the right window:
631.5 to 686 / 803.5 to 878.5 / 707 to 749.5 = -2.4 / 3.61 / 3.23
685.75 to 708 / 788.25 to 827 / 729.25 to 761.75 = 1.4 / 3.81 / 3.56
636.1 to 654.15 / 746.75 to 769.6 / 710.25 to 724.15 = -0.7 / 3.57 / 3.58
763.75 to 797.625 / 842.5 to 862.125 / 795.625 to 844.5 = 4.3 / 3.58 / 3.31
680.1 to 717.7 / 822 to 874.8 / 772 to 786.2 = -1.1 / 3.76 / 3.09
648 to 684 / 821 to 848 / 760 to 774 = -2.3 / 3.64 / 2.74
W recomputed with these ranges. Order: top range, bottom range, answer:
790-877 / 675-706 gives 0.88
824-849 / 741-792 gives 0.74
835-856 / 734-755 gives 0.79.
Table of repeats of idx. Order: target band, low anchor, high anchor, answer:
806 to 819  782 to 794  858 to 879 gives -0.02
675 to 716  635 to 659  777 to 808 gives -0.05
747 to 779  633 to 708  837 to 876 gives -0.05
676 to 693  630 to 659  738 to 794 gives 0.00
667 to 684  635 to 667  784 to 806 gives -0.03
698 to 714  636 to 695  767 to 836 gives -0.08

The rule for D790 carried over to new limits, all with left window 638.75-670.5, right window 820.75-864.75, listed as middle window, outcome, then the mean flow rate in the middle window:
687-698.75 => -1.01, 3.79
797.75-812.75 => -1.57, 3.46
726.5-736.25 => -0.50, 3.54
